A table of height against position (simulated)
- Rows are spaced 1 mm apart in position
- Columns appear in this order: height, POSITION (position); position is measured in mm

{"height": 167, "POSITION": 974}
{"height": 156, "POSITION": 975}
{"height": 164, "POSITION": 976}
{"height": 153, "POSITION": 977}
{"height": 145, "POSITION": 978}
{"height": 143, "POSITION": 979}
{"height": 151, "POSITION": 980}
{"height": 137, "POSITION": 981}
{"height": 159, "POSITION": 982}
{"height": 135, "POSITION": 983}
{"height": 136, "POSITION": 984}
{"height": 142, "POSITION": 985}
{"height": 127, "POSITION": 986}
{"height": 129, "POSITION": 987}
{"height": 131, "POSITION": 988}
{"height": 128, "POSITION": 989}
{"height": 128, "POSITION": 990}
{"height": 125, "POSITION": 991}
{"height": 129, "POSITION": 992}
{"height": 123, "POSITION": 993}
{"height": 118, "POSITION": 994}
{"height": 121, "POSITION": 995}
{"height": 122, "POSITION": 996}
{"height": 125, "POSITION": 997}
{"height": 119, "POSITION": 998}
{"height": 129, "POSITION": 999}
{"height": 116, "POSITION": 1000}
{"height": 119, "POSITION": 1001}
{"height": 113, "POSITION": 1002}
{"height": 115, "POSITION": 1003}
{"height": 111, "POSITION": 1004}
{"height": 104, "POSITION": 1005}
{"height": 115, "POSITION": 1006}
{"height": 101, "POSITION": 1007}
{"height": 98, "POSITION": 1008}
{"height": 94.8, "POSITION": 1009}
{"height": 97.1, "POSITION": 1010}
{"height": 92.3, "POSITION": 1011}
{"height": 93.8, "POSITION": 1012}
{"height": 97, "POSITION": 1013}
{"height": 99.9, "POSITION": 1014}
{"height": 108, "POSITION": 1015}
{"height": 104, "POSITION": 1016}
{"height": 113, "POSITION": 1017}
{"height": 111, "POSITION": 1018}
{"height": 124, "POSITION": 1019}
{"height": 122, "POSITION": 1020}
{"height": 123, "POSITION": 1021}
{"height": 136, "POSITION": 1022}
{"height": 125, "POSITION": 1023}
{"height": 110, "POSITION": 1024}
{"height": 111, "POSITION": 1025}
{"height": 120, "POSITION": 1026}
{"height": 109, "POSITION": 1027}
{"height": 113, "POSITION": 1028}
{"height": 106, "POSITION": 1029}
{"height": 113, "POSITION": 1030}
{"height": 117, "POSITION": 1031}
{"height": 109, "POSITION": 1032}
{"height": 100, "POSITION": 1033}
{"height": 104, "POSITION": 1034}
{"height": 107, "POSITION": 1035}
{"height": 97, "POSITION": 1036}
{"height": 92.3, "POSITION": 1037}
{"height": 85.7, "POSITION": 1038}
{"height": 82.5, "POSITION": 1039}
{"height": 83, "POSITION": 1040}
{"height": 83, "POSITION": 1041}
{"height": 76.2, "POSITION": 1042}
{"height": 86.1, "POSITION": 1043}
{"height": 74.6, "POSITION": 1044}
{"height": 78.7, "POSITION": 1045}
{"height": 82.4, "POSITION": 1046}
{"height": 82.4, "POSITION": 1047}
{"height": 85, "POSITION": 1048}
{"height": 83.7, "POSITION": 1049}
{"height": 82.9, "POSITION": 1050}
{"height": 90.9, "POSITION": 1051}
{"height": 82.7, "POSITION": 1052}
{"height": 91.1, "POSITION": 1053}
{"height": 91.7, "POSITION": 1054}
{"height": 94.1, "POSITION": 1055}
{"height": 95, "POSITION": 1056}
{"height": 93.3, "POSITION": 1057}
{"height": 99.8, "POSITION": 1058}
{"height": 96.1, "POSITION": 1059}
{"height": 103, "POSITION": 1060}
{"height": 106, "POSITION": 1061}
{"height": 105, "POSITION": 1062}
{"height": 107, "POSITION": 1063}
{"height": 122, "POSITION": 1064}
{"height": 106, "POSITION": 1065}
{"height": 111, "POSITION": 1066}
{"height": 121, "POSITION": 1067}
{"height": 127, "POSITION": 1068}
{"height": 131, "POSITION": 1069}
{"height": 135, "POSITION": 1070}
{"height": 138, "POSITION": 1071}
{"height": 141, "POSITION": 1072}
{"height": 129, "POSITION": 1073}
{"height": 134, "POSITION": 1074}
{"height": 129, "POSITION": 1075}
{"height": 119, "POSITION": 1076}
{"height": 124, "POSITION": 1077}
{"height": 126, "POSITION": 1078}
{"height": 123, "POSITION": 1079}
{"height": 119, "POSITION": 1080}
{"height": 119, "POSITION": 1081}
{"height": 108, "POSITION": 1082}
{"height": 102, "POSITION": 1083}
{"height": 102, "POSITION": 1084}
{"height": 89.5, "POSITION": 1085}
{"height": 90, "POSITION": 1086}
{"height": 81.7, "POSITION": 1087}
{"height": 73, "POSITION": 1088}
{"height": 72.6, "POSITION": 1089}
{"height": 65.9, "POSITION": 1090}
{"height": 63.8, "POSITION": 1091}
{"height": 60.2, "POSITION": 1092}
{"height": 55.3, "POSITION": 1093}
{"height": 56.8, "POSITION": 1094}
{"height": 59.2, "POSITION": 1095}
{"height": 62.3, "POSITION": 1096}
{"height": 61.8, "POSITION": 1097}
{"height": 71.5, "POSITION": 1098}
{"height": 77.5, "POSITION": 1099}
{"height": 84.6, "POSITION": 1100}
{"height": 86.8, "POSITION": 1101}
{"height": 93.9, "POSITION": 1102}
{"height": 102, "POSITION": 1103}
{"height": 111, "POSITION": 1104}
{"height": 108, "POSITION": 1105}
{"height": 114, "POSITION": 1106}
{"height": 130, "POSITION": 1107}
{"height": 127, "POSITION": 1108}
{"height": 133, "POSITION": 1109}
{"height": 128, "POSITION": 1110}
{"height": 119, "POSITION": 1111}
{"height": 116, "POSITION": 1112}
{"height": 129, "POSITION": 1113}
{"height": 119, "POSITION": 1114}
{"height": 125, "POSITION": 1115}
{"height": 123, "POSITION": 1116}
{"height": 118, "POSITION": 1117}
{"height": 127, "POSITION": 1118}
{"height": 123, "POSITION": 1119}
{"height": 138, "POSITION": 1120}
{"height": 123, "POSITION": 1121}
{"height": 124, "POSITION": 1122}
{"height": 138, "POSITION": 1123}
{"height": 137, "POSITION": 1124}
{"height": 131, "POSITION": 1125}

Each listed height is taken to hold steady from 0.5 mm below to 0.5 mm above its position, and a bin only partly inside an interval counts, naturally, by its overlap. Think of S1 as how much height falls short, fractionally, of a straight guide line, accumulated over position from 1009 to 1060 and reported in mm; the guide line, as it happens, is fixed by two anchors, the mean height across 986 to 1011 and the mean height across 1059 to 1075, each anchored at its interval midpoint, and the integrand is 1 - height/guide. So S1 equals 8.42 mm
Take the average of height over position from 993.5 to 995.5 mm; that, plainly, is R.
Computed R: 120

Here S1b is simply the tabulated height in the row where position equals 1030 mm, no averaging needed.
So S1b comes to 113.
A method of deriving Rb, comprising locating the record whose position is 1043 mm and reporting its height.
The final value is 86.1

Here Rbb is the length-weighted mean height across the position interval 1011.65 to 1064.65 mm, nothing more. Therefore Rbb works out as 100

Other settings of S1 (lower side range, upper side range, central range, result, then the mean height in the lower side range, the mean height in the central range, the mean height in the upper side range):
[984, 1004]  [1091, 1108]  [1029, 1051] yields 3.3 mm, 124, 91.1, 84.1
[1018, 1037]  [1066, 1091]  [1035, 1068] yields 5.5 mm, 113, 93.6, 111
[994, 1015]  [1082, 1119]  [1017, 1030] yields -1.3 mm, 109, 117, 96.1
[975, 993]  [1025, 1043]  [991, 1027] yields 1.7 mm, 139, 113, 99.8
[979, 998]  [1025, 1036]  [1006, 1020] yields 1.7 mm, 131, 104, 109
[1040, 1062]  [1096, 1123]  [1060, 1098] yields -1.2 mm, 88.8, 102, 112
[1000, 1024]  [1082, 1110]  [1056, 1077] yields -4.9 mm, 110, 117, 87.6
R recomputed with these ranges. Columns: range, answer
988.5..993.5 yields 127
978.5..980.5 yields 147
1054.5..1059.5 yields 95.7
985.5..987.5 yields 128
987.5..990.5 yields 129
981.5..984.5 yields 143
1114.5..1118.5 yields 123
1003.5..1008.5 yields 106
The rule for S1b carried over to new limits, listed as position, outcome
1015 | 108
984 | 136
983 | 135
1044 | 74.6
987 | 129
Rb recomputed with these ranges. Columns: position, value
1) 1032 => 109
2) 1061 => 106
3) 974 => 167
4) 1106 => 114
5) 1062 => 105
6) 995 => 121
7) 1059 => 96.1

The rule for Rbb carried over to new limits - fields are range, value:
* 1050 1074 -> 109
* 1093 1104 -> 76.3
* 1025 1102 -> 97.3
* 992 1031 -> 113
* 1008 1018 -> 100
